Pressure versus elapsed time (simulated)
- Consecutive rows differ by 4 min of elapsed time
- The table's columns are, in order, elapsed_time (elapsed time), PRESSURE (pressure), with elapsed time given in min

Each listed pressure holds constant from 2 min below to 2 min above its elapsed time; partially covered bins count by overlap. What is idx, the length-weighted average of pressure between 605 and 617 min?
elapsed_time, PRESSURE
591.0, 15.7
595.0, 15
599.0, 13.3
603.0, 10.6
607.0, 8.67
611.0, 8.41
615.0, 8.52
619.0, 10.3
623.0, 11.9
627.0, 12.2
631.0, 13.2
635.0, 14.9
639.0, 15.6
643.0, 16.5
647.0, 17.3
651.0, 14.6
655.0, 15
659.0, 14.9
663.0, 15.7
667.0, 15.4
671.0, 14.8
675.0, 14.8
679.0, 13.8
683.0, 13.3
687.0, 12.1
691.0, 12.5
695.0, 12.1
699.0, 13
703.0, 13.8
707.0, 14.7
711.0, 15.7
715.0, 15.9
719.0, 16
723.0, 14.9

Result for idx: 8.53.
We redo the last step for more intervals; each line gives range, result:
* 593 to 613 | 11.2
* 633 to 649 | 16.1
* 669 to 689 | 13.8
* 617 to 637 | 12.5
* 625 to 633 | 12.7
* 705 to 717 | 15.4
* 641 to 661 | 15.7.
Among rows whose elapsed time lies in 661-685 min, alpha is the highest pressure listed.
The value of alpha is 15.7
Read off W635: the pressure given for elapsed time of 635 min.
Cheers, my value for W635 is 14.9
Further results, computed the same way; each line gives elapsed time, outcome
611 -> 8.41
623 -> 11.9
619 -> 10.3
